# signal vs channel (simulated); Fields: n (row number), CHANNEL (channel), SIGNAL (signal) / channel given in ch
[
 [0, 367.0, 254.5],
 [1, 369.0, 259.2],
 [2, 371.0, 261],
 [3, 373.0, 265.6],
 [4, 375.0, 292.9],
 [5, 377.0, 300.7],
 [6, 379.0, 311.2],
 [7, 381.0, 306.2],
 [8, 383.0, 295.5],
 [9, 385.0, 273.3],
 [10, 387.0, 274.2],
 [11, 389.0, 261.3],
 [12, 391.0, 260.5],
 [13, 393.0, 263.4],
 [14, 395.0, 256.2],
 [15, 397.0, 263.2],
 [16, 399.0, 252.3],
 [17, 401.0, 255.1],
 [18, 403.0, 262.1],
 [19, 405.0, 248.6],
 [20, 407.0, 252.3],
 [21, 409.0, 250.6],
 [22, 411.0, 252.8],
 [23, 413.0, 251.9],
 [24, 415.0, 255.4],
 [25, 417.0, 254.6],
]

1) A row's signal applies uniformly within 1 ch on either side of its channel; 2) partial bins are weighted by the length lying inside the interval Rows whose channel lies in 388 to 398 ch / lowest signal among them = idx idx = 256.2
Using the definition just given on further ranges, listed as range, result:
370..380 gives 261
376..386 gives 273.3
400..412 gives 248.6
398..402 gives 252.3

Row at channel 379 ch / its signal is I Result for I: 311.2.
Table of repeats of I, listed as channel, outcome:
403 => 262.1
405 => 248.6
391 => 260.5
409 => 250.6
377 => 300.7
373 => 265.6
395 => 256.2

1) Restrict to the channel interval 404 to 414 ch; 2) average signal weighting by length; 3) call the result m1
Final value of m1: 251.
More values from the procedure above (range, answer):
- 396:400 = 258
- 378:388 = 292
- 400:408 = 255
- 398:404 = 256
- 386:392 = 265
